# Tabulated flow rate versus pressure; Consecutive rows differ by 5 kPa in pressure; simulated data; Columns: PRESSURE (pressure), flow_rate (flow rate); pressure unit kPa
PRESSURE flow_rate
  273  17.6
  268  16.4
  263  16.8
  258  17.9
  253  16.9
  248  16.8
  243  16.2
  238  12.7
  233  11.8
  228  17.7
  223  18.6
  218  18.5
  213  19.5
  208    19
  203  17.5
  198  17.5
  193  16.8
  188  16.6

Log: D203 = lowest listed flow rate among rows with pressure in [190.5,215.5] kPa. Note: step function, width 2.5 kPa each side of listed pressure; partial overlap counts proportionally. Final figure 16.8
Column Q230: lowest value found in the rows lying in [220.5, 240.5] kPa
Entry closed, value 11.8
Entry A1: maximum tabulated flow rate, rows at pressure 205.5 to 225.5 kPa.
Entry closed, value 19.5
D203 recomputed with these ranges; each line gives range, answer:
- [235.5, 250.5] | 12.7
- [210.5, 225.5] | 18.5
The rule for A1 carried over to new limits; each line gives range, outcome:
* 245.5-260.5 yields 17.9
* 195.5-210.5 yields 19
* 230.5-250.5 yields 16.8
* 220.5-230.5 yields 18.6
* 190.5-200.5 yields 17.5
